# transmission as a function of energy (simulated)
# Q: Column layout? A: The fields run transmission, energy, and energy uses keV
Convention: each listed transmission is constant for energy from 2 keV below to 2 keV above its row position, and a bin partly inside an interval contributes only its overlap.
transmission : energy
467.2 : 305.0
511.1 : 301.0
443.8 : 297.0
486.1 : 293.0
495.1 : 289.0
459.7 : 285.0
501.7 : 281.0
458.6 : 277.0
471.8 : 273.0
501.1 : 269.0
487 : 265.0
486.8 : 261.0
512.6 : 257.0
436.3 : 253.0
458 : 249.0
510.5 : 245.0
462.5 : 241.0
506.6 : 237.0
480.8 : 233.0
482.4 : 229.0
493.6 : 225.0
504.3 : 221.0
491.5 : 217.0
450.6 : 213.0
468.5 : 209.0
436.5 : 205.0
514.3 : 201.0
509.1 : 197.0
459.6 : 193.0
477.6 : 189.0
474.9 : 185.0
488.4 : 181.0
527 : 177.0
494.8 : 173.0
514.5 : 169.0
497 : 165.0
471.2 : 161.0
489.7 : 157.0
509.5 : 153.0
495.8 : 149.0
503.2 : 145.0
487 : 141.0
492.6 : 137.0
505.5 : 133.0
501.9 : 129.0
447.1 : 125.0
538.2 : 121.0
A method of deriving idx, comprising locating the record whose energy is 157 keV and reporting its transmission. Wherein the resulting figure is 489.7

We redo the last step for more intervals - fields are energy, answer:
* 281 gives 501.7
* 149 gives 495.8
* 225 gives 493.6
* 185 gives 474.9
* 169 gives 514.5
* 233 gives 480.8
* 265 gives 487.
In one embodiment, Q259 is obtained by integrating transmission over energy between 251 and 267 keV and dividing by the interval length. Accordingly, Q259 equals 481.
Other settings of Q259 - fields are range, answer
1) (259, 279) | 481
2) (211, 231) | 484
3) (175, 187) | 497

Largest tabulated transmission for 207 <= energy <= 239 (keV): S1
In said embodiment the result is 506.6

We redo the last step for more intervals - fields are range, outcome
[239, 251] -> 510.5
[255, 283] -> 512.6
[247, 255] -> 458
